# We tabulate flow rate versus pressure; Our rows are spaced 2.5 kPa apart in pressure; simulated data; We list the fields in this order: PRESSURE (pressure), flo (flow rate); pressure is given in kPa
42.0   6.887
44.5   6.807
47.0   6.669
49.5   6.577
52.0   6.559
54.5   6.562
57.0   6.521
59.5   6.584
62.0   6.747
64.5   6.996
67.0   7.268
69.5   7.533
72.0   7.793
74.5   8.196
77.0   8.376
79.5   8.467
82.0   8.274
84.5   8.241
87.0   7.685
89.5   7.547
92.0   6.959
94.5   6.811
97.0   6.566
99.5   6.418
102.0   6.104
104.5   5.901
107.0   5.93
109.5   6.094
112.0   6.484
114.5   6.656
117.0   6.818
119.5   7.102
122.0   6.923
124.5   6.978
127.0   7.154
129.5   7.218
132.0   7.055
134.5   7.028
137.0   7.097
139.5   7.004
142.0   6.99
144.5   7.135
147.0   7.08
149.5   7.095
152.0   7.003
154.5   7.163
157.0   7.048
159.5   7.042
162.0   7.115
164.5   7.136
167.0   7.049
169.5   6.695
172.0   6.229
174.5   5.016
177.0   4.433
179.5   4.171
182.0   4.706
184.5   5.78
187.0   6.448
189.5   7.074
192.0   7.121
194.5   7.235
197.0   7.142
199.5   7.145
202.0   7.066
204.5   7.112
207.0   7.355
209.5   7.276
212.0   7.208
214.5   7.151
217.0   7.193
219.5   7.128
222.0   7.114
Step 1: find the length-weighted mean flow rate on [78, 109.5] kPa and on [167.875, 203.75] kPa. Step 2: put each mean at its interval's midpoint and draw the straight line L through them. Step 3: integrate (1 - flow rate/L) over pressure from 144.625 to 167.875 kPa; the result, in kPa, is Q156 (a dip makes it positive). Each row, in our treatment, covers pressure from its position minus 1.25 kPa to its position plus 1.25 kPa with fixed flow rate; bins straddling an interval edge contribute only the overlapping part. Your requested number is -2.2 kPa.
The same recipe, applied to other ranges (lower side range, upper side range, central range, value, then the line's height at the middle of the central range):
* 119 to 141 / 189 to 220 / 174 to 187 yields 3.95 kPa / 7.14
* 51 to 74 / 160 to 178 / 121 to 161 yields -3.61 kPa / 6.48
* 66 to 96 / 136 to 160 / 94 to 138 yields 4.21 kPa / 7.4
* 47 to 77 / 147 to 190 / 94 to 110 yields 1.29 kPa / 6.79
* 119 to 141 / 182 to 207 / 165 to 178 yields 1.73 kPa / 6.9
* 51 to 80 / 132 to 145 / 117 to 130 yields 0.09 kPa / 7.09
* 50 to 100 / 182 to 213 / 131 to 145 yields 0.10 kPa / 7.1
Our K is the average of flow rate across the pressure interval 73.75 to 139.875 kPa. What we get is 7.07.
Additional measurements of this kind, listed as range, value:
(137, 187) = 6.43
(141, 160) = 7.07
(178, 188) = 5.23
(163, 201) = 6.24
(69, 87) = 8.12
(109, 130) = 6.84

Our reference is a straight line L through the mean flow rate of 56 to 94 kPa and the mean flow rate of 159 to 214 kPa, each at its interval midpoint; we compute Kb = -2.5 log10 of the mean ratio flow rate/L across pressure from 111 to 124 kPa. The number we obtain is 0.05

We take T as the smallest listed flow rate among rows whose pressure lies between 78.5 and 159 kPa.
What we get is 5.901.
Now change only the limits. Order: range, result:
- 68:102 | 6.104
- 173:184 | 4.171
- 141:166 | 6.99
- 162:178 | 4.433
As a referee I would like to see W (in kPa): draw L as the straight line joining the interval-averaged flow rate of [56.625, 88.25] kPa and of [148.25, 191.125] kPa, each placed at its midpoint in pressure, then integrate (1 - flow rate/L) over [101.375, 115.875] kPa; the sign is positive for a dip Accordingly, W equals 1.9 kPa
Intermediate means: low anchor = 7.62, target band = 6.2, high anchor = 6.31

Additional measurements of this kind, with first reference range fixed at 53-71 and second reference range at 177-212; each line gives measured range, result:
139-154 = -0.9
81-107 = -0.7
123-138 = -0.8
